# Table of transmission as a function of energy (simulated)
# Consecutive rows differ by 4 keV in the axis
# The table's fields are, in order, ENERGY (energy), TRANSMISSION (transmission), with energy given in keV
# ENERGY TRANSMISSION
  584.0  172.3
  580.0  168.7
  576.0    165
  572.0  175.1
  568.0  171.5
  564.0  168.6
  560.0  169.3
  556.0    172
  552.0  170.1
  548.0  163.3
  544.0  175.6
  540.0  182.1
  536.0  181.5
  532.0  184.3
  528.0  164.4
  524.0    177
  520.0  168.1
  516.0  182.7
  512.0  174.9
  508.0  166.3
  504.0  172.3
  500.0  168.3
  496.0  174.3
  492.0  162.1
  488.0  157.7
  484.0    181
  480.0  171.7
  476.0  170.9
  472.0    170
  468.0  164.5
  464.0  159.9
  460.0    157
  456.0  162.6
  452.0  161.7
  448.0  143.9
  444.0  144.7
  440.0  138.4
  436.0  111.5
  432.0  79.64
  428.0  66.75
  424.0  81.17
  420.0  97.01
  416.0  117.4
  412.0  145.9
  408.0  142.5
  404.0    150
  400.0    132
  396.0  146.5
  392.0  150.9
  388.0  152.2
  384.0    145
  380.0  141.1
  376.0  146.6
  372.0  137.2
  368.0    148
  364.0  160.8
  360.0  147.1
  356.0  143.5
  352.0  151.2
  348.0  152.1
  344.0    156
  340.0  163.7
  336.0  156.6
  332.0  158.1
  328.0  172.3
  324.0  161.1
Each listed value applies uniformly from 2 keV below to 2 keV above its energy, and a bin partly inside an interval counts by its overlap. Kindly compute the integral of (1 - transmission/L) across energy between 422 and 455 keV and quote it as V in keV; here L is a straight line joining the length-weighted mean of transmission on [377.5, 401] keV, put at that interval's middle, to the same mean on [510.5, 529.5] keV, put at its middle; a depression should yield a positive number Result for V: 8.2 keV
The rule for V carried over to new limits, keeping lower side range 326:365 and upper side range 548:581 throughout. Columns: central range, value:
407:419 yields 2.15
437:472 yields 1.95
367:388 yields 1.84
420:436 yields 7.76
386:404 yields 1.49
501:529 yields -0.97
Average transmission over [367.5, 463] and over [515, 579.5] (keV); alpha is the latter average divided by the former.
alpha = 1.30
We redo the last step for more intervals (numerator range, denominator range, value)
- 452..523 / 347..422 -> 1.18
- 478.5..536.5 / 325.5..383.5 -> 1.13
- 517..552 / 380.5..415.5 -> 1.21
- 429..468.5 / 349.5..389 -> 0.95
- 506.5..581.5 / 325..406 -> 1.15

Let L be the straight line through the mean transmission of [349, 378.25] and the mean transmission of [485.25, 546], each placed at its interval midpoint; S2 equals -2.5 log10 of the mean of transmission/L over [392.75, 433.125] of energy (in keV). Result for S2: 0.30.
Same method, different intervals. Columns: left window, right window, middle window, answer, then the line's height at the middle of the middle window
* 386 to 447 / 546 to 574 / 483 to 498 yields -0.139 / 148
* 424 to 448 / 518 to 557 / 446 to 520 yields -0.205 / 139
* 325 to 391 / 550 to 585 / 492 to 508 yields -0.035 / 164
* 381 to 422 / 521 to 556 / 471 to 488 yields -0.085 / 159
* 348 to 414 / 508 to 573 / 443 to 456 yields 0.040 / 158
